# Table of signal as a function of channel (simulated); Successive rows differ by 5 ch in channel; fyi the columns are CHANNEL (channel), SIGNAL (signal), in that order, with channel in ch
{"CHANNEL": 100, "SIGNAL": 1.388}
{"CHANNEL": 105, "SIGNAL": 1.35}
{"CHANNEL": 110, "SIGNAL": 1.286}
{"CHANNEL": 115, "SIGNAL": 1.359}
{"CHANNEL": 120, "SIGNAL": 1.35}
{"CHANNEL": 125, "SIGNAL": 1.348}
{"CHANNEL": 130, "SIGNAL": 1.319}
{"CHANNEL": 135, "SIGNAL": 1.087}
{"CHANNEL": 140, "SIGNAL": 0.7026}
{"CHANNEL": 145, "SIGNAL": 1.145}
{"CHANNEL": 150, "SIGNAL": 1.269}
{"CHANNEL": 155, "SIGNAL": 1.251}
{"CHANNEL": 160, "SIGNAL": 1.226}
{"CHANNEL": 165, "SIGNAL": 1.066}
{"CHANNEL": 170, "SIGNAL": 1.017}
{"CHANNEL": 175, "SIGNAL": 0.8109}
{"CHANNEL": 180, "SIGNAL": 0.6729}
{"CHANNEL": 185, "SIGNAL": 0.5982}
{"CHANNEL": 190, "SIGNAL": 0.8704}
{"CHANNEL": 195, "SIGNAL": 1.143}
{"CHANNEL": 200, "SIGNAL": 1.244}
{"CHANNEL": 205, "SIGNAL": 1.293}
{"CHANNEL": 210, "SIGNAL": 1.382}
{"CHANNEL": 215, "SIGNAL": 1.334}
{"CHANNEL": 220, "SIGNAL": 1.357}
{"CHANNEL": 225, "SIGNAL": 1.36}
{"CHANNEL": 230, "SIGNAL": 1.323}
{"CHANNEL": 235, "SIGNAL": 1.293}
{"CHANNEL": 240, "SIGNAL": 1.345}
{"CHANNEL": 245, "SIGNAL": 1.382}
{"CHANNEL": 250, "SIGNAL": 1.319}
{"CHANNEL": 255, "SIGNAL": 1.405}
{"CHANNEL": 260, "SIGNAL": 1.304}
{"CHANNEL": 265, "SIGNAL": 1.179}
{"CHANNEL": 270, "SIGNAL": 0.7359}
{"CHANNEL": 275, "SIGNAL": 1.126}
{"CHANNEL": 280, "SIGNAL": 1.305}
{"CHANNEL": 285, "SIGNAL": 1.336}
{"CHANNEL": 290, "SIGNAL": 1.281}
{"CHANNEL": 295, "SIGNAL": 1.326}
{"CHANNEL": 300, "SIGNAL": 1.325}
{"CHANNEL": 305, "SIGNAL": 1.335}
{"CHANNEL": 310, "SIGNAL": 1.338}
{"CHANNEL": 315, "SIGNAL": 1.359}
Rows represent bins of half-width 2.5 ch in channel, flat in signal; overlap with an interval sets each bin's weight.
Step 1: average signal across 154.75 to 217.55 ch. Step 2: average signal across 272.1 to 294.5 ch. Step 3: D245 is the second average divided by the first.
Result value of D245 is 1.2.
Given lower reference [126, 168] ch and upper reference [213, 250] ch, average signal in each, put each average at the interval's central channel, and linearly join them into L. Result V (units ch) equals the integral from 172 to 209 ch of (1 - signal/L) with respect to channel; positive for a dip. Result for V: 8.37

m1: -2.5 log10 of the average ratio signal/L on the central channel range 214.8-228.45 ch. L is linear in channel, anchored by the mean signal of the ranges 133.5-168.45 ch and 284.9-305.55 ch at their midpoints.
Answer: -0.12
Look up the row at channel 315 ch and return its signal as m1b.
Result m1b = 1.359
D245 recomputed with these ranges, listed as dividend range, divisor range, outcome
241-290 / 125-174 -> 1.10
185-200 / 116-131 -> 0.73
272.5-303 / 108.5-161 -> 1.06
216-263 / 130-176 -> 1.23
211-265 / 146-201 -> 1.32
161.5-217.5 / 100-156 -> 0.85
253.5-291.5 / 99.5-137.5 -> 0.92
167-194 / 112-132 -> 0.61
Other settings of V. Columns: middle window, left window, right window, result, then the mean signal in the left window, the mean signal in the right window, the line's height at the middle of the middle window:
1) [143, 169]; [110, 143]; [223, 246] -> 1.2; 1.2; 1.34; 1.24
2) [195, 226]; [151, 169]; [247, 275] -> -3.4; 1.17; 1.19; 1.18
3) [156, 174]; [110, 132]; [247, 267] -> 3.2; 1.34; 1.31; 1.33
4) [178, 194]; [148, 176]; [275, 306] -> 5.5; 1.12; 1.3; 1.15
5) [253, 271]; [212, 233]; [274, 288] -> 1.5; 1.34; 1.27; 1.29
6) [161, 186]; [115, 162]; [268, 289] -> 6.6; 1.2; 1.15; 1.18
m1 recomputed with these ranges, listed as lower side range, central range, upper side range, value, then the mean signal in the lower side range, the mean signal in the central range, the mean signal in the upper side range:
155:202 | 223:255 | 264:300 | -0.21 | 0.973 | 1.34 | 1.19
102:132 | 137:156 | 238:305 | 0.22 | 1.34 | 1.08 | 1.26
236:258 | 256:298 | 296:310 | 0.11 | 1.36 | 1.21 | 1.33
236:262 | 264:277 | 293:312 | 0.33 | 1.35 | 0.99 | 1.33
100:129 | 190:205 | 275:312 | 0.15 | 1.34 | 1.16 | 1.31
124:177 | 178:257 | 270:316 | -0.02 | 1.11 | 1.21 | 1.27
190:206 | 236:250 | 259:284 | -0.18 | 1.16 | 1.35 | 1.13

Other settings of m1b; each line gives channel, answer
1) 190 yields 0.8704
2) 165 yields 1.066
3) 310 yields 1.338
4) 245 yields 1.382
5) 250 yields 1.319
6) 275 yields 1.126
